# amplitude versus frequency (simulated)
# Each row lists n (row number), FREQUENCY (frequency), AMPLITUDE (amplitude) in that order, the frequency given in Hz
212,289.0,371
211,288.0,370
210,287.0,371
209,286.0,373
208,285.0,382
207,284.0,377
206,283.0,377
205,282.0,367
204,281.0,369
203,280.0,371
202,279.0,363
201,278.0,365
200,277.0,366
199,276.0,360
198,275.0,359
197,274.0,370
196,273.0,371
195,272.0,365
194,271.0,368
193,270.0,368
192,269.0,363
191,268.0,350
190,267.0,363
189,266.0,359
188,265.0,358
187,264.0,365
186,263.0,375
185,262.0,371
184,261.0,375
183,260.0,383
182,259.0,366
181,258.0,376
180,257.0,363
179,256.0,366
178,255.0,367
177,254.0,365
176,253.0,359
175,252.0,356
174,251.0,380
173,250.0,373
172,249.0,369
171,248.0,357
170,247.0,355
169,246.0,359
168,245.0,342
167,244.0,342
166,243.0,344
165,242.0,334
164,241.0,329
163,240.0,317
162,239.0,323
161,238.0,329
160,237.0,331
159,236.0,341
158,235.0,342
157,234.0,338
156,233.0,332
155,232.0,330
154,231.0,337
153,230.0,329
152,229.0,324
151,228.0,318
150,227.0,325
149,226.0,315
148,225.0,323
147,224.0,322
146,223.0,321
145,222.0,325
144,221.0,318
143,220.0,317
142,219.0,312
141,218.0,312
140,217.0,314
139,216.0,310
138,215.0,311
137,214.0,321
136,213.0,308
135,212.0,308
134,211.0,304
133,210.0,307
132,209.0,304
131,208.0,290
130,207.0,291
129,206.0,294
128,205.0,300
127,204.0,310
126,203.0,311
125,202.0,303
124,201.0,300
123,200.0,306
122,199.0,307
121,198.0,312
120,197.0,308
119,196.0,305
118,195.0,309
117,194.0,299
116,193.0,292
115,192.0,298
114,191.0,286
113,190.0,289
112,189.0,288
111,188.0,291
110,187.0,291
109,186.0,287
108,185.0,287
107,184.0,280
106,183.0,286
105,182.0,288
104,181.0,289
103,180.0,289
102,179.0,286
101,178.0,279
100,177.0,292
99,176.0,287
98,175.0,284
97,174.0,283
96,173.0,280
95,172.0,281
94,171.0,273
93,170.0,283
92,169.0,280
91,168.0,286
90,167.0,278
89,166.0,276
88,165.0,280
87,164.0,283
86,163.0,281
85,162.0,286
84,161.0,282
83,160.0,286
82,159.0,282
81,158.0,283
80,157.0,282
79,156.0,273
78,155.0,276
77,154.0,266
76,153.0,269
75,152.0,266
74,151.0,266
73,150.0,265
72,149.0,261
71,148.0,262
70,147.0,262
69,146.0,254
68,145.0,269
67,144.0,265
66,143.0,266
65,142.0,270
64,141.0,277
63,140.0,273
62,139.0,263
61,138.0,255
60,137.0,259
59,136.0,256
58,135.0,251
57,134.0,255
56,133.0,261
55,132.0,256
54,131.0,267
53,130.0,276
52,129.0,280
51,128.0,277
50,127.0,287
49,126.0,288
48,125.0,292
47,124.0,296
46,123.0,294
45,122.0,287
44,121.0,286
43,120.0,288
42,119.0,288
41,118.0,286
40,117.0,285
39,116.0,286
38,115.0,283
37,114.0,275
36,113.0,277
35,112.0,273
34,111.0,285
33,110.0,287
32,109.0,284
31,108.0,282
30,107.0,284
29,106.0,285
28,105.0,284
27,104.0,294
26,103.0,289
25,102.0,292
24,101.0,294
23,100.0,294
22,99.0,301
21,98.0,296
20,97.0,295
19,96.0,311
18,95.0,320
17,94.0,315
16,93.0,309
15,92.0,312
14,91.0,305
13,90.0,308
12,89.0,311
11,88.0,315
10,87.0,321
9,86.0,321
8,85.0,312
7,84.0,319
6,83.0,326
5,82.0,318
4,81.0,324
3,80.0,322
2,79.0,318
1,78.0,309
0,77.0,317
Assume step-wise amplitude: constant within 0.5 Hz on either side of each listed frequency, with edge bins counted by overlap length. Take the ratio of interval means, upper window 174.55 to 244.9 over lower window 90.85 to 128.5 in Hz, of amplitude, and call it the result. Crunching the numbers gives 1.06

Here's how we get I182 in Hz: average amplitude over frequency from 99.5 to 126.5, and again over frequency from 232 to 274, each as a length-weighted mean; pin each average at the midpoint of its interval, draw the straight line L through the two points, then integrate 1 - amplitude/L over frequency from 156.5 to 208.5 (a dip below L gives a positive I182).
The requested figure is 5.0 Hz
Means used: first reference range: 287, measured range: 290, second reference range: 356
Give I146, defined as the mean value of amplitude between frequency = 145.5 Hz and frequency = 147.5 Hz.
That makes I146 258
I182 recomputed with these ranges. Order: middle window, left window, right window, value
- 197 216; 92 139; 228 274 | 1.47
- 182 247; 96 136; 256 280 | 4.63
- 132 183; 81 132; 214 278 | 6.45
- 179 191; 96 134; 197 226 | 0.60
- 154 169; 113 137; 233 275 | 0.98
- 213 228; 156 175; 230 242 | 0.16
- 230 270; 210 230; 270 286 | -1.14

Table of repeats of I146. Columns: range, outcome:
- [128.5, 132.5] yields 270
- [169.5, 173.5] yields 279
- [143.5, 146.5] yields 263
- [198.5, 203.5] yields 305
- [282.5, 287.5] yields 376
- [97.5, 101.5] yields 296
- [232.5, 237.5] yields 337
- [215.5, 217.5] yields 312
